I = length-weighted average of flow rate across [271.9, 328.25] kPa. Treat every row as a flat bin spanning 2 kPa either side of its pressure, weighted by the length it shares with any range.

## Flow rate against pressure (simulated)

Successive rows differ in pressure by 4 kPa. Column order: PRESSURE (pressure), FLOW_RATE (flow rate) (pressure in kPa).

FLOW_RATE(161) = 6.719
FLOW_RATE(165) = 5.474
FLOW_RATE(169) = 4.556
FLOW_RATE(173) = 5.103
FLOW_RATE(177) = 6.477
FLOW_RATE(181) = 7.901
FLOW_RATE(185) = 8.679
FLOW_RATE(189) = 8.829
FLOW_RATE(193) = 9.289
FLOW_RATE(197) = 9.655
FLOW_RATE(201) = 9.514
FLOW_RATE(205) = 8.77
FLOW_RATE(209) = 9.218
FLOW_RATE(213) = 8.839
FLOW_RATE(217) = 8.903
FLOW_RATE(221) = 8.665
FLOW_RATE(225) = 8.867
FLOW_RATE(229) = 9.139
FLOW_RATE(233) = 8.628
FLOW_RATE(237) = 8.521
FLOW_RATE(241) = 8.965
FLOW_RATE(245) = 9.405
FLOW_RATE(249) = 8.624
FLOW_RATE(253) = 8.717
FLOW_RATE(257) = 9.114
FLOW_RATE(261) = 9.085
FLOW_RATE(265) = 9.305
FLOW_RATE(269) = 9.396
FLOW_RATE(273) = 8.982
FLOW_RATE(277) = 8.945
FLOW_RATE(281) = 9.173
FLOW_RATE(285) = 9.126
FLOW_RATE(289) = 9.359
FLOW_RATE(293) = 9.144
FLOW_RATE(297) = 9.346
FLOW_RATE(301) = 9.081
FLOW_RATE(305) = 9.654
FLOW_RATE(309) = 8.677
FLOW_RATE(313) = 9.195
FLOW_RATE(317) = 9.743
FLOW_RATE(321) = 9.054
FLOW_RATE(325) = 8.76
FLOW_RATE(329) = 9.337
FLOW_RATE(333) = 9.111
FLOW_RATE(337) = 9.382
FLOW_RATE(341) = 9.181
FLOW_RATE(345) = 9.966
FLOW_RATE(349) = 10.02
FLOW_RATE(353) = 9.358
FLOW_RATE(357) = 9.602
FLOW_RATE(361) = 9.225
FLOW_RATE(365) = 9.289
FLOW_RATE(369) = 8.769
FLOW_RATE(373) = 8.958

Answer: 9.17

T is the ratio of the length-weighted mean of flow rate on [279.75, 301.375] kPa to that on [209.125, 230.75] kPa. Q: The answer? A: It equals 1.03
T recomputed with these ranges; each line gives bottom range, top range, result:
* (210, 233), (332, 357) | 1.07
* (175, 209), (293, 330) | 1.06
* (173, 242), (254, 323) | 1.06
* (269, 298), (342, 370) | 1.03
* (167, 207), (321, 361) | 1.19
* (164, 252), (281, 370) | 1.12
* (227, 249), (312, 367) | 1.05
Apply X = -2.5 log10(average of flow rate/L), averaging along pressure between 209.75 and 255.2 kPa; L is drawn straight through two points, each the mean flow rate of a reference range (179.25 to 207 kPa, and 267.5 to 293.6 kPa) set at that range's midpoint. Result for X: 0.023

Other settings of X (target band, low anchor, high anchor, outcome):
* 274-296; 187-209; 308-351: 0.02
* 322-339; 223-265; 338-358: 0.04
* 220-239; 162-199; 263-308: -0.07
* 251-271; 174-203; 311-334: -0.03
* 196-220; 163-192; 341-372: -0.25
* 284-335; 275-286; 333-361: 0.01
